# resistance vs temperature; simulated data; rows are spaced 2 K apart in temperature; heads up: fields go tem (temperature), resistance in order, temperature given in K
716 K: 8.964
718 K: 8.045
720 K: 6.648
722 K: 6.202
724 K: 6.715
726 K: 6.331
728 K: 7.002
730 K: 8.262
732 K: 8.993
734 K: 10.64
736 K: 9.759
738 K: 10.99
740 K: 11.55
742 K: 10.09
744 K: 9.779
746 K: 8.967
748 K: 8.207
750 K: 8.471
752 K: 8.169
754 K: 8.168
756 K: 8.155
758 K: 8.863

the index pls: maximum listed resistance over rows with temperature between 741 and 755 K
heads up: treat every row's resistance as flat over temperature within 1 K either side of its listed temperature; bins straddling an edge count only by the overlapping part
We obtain 10.09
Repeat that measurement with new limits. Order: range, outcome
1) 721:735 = 10.64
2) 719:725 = 6.715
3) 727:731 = 8.262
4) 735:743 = 11.55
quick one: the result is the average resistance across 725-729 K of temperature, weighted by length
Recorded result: 6.67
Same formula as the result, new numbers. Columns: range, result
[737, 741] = 11.3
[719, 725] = 6.52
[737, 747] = 10.3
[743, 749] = 8.98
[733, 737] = 10.2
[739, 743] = 10.8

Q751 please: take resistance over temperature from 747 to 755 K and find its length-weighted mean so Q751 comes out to 8.25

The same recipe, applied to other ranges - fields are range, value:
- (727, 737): 8.93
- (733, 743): 10.6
